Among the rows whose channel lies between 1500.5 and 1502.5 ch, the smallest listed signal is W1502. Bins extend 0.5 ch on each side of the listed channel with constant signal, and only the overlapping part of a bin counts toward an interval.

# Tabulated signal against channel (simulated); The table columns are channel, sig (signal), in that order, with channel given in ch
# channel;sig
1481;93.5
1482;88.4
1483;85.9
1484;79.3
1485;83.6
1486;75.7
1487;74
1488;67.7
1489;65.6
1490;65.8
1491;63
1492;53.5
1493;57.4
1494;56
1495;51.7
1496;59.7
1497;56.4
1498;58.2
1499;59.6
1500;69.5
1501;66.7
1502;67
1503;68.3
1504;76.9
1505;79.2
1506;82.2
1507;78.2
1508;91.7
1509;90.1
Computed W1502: 66.7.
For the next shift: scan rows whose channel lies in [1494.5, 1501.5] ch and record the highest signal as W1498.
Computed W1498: 69.5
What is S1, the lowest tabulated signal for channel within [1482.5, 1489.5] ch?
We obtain 65.6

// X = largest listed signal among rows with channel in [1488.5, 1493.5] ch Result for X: 65.8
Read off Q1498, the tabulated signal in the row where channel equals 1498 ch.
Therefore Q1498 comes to 58.2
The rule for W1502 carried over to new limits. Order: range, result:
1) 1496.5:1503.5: 56.4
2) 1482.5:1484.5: 79.3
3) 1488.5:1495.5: 51.7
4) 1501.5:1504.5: 67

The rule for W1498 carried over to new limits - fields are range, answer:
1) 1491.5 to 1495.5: 57.4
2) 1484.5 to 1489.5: 83.6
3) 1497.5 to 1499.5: 59.6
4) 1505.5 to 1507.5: 82.2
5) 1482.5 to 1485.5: 85.9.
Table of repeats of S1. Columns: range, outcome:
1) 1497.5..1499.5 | 58.2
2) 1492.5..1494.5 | 56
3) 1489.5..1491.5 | 63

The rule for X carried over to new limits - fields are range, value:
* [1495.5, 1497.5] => 59.7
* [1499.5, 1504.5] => 76.9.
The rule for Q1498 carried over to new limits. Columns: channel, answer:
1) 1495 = 51.7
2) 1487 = 74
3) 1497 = 56.4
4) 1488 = 67.7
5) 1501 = 66.7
